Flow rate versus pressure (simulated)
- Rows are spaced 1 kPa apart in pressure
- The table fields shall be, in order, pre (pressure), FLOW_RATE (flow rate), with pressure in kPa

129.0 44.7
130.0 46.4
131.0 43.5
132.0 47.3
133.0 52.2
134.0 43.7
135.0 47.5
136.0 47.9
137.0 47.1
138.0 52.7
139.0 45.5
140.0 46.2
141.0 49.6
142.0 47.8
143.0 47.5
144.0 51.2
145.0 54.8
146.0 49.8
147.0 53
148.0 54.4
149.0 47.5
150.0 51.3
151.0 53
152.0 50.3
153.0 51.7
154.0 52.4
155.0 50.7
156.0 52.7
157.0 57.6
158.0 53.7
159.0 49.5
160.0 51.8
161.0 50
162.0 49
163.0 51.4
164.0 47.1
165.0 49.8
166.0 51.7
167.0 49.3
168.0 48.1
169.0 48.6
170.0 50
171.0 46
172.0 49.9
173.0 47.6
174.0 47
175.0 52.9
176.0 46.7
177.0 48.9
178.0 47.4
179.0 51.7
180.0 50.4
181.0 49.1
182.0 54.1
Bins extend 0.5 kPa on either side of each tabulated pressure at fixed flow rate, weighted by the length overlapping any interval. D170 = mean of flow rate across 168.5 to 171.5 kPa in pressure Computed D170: 48.2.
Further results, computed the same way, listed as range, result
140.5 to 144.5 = 49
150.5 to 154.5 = 51.8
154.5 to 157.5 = 53.7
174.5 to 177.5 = 49.5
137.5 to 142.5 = 48.4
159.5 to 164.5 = 49.9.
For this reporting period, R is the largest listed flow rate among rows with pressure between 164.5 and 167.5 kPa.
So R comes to 51.7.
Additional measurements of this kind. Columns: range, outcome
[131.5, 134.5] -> 52.2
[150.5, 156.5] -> 53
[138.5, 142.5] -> 49.6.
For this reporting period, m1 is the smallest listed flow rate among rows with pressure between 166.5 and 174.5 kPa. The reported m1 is 46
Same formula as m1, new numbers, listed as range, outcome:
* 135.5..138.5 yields 47.1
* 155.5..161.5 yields 49.5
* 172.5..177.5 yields 46.7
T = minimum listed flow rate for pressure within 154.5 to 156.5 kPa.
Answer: 50.7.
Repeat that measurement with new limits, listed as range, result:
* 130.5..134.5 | 43.5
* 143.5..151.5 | 47.5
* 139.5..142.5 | 46.2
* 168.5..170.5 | 48.6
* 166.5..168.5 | 48.1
